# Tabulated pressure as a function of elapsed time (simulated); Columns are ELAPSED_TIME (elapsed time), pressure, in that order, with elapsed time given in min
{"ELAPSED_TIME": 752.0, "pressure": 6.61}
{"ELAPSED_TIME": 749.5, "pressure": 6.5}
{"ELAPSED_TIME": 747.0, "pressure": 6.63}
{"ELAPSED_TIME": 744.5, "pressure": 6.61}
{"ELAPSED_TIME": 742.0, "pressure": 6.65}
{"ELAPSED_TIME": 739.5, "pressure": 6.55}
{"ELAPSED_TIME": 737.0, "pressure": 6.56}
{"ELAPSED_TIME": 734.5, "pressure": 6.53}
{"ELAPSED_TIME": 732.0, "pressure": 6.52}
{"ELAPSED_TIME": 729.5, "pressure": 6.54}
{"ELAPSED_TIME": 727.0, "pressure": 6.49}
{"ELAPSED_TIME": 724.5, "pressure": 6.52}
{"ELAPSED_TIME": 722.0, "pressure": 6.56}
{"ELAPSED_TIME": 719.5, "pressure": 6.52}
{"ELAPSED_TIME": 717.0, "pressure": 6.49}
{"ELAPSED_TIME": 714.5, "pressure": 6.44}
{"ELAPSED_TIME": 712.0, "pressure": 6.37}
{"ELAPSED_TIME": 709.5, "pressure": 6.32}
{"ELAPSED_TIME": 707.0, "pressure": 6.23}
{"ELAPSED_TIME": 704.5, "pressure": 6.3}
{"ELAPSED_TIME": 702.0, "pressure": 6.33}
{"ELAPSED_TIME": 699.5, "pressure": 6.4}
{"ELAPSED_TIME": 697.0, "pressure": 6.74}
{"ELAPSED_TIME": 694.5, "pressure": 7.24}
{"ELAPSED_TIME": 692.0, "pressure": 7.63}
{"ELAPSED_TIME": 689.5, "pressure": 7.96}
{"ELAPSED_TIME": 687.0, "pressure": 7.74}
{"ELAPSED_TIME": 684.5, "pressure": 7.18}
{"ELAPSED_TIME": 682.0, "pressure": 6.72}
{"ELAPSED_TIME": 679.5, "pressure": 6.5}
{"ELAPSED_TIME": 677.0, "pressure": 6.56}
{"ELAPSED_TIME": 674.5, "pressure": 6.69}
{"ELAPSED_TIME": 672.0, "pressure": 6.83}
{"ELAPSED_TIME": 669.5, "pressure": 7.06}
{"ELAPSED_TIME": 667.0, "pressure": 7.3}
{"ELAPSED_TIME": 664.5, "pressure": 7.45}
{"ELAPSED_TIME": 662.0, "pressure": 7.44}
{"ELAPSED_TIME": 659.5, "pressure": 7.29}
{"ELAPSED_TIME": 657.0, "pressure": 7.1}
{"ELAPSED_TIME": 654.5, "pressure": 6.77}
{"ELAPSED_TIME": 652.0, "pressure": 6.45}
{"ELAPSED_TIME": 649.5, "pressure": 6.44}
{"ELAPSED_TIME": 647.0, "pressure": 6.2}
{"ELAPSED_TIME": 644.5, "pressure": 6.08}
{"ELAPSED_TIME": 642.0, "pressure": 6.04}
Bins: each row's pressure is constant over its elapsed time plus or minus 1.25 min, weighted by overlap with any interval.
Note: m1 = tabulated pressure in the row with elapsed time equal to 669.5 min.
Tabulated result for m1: 7.06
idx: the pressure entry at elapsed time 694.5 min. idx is 7.24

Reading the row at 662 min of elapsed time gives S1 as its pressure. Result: 7.44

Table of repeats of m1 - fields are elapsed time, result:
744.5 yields 6.61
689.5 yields 7.96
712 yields 6.37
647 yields 6.2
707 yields 6.23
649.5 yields 6.44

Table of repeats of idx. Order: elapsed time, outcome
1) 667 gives 7.3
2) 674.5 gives 6.69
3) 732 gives 6.52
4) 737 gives 6.56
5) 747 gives 6.63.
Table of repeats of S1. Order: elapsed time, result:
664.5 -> 7.45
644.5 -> 6.08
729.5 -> 6.54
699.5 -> 6.4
